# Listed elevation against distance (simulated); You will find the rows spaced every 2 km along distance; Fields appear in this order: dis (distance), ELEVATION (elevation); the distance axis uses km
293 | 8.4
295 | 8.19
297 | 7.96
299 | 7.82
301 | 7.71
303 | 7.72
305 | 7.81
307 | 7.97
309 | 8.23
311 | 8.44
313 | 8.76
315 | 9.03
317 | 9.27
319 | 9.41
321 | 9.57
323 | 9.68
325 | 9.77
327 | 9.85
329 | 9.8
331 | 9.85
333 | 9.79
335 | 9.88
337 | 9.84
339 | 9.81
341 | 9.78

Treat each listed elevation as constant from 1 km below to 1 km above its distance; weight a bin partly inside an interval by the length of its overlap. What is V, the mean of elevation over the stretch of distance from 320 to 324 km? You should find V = 9.62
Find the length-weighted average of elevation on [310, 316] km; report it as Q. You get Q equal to 8.74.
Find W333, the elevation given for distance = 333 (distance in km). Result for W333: 9.79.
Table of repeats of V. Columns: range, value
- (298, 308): 7.81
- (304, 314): 8.24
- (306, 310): 8.1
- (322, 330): 9.77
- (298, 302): 7.77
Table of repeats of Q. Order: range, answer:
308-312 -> 8.34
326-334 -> 9.82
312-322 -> 9.21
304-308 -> 7.89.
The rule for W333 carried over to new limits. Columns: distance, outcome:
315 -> 9.03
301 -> 7.71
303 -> 7.72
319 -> 9.41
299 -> 7.82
